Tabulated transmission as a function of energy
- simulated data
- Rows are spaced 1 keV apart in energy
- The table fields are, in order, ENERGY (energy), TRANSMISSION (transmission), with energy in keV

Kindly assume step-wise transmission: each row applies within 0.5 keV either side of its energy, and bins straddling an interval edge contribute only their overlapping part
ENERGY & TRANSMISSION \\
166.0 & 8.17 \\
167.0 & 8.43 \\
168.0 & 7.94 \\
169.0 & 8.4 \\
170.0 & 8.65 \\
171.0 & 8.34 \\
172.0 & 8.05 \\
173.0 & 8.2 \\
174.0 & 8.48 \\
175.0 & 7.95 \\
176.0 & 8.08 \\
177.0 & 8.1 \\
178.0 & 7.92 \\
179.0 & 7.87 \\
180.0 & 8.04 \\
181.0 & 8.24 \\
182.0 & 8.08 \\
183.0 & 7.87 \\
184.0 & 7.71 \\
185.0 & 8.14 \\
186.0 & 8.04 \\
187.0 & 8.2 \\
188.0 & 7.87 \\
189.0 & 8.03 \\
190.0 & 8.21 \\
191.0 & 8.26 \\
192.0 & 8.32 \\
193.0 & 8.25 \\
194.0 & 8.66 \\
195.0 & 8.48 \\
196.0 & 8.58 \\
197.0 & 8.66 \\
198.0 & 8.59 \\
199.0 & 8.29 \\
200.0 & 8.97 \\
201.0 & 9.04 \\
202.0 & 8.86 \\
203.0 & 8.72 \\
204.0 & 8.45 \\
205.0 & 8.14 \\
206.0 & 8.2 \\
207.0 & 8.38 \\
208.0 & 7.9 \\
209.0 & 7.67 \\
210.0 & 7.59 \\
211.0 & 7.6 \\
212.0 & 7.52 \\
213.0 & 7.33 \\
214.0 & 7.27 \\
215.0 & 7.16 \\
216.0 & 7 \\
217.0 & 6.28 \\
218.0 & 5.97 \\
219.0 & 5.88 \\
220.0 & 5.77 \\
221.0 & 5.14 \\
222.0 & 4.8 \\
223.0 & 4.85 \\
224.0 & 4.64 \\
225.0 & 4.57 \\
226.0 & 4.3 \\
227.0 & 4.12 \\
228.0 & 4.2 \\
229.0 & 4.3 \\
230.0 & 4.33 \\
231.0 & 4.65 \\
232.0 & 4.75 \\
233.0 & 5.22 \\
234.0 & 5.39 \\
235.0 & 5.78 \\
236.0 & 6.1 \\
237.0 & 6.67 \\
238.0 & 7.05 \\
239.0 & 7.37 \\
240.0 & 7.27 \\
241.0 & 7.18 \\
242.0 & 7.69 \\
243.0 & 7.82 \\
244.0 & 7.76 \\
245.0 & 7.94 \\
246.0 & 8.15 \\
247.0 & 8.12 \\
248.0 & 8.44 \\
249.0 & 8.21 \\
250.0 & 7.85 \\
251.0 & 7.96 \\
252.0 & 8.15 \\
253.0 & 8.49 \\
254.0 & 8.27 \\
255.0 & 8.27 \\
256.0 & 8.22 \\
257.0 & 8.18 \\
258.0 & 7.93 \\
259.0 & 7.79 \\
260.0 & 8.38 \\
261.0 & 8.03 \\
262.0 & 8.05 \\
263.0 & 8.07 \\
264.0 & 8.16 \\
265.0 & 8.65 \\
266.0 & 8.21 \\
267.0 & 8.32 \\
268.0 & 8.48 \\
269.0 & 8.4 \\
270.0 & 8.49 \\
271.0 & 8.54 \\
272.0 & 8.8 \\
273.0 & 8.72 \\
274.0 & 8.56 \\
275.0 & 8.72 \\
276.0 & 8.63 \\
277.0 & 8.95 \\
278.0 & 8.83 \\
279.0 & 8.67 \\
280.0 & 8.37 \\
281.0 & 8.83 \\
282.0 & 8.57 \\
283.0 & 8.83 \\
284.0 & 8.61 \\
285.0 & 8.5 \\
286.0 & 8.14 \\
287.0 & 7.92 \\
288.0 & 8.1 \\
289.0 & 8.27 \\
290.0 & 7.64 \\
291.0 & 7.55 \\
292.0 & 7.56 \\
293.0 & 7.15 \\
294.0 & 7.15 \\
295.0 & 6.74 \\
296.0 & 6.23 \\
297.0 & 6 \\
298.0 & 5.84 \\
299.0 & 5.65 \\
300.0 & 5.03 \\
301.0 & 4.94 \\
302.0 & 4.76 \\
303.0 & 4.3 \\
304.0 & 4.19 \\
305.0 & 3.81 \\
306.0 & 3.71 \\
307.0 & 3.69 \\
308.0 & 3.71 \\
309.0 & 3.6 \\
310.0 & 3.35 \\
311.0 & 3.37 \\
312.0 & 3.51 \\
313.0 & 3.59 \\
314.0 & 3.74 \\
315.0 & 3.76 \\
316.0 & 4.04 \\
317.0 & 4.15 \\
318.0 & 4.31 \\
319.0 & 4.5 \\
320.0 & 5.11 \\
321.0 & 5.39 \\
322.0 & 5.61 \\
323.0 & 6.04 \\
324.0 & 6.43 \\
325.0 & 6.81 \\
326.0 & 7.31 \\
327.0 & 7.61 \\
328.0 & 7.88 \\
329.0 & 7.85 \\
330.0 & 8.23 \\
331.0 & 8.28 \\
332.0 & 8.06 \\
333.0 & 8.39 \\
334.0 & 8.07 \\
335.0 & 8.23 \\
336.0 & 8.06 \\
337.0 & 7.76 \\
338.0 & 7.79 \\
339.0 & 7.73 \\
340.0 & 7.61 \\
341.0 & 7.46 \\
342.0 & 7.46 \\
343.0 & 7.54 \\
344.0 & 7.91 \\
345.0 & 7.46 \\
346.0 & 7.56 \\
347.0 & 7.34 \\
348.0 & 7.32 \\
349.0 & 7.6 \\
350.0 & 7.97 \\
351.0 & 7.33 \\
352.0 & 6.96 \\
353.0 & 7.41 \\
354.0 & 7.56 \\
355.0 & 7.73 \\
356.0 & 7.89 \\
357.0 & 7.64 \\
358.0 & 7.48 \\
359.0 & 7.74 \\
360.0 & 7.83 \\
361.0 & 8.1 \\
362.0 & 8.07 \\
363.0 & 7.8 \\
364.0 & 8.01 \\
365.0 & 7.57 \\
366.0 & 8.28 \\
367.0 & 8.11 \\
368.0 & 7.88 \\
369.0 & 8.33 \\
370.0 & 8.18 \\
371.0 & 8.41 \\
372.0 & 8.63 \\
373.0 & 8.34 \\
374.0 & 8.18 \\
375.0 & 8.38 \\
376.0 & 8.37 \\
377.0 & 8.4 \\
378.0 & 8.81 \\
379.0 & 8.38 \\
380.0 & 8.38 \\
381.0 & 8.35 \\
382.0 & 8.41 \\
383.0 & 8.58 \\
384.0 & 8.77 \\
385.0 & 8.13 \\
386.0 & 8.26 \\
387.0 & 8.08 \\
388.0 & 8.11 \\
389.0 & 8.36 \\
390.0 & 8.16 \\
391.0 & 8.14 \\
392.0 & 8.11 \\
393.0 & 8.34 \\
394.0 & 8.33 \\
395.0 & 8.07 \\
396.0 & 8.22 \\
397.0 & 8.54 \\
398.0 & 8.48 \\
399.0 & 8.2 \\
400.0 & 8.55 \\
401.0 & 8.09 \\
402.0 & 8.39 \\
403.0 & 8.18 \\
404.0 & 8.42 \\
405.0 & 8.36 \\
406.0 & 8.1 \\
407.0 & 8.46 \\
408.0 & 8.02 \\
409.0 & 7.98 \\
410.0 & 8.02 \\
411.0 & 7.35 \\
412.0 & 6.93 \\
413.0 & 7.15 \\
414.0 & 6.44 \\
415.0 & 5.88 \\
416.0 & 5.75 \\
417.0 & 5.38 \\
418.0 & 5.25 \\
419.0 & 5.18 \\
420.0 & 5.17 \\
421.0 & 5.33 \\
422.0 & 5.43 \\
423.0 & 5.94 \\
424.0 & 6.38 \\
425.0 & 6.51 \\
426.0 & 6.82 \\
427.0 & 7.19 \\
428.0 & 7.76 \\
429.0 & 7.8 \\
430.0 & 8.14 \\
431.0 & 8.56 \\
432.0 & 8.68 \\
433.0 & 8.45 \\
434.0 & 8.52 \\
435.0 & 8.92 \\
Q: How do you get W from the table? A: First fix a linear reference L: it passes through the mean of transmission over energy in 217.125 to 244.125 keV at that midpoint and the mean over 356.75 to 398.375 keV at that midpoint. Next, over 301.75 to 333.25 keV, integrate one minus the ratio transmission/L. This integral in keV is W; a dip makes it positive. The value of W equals 8.5 keV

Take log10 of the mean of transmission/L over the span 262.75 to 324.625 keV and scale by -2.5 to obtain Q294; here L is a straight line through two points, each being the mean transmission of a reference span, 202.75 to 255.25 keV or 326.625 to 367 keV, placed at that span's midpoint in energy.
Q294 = 0.12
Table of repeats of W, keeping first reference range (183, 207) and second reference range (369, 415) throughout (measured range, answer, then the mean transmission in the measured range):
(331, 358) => 1.7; 7.69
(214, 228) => 4.9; 5.44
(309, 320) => 5.8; 3.88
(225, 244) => 5.7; 5.81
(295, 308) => 5.3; 4.88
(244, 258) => 0.3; 8.15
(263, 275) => -0.3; 8.48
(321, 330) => 1.4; 6.93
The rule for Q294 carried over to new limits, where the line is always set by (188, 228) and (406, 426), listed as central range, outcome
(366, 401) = -0.25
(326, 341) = -0.17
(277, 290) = -0.21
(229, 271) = -0.06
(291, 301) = 0.10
